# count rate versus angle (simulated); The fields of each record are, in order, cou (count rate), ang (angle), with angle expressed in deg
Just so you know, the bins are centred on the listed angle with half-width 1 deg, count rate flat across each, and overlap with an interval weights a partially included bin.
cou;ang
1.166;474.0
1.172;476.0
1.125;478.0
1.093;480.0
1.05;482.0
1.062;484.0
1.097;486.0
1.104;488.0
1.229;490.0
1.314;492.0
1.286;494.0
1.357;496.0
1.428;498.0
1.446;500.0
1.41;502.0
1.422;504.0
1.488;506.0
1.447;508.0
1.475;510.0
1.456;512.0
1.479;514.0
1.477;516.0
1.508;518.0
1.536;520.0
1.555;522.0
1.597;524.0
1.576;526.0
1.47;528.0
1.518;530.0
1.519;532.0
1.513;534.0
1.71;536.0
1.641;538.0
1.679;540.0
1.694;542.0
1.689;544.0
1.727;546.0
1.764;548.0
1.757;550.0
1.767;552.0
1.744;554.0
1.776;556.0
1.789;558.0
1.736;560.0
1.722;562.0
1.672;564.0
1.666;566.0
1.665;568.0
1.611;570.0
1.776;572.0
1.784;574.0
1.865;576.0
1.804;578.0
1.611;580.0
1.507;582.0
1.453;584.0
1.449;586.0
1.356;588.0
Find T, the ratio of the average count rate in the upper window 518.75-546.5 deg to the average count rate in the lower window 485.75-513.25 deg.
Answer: 1.17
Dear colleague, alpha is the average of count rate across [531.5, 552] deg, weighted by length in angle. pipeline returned 1.68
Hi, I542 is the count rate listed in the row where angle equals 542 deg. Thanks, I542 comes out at 1.694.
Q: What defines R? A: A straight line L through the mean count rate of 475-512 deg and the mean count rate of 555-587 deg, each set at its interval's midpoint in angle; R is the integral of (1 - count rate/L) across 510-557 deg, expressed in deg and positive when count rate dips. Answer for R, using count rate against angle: -3.89 deg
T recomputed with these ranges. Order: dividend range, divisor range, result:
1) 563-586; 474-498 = 1.41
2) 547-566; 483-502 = 1.38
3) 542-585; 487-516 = 1.23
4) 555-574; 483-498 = 1.40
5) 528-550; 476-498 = 1.39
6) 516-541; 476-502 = 1.28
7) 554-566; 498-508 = 1.20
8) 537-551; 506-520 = 1.15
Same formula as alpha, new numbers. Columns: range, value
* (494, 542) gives 1.51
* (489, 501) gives 1.34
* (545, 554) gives 1.75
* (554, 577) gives 1.73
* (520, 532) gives 1.54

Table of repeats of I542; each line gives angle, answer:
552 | 1.767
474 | 1.166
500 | 1.446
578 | 1.804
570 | 1.611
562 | 1.722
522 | 1.555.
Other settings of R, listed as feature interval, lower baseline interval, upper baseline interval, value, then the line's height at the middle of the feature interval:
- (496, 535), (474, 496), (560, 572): -3.8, 1.36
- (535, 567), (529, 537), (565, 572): -2.1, 1.62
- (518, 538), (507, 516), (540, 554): 0.4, 1.59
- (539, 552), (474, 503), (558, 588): -1.7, 1.52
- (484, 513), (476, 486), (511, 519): -1.1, 1.29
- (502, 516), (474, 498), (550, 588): -1.5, 1.32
